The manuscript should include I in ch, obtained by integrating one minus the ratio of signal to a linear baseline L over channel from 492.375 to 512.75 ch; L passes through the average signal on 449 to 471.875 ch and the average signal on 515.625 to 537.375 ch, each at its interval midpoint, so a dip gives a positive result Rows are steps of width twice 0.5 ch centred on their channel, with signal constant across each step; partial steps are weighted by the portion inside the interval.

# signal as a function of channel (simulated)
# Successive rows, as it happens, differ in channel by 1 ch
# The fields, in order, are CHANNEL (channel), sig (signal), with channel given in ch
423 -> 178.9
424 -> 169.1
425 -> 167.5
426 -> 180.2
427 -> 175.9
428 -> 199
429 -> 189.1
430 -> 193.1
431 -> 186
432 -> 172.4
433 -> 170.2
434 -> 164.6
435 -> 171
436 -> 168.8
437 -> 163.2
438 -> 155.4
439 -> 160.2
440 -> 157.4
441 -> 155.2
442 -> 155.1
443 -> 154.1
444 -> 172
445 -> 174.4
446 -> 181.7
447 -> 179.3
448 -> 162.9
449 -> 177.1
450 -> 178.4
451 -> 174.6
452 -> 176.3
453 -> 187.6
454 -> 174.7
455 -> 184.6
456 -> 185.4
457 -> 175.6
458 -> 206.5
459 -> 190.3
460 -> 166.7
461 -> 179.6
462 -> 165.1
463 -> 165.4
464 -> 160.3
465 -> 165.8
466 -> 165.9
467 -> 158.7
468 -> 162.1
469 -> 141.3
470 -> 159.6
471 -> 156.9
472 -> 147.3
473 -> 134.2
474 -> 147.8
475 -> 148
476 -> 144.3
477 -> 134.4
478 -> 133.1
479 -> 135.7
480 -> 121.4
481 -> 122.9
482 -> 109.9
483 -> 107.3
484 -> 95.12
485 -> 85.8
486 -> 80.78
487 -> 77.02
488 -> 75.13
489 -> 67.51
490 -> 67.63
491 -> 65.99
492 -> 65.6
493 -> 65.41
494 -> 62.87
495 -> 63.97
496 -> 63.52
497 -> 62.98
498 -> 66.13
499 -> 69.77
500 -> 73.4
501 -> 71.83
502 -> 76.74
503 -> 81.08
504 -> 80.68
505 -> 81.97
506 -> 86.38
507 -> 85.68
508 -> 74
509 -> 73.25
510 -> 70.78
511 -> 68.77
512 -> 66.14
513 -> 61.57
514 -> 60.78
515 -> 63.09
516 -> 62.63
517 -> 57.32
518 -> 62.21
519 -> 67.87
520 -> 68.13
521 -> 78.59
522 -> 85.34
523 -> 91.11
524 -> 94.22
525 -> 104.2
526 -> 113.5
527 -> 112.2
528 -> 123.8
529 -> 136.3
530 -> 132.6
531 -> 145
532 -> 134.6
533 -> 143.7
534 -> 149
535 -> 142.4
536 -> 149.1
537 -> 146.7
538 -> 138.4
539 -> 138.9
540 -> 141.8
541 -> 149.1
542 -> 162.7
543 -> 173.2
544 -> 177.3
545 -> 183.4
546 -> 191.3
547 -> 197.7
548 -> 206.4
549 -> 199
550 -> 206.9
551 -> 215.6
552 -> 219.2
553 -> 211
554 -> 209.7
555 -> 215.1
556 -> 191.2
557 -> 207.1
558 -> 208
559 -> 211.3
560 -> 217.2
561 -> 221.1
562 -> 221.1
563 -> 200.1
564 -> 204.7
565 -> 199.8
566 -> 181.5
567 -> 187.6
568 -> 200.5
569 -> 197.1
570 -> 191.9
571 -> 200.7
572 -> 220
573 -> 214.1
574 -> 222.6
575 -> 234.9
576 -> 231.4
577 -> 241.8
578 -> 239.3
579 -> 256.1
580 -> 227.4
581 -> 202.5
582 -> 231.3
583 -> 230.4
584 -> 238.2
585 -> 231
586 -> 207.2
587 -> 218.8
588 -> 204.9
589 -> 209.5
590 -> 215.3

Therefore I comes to 9.2 ch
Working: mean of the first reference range 172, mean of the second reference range 109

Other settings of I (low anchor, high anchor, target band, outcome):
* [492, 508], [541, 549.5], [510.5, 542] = 7.6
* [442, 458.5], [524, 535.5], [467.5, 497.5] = 9.9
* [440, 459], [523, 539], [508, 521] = 6.8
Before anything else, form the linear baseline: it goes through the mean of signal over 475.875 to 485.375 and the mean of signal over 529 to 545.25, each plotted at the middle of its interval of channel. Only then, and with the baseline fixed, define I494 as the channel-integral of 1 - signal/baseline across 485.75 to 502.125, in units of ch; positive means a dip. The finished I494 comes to 7.40 ch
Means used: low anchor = 118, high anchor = 150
